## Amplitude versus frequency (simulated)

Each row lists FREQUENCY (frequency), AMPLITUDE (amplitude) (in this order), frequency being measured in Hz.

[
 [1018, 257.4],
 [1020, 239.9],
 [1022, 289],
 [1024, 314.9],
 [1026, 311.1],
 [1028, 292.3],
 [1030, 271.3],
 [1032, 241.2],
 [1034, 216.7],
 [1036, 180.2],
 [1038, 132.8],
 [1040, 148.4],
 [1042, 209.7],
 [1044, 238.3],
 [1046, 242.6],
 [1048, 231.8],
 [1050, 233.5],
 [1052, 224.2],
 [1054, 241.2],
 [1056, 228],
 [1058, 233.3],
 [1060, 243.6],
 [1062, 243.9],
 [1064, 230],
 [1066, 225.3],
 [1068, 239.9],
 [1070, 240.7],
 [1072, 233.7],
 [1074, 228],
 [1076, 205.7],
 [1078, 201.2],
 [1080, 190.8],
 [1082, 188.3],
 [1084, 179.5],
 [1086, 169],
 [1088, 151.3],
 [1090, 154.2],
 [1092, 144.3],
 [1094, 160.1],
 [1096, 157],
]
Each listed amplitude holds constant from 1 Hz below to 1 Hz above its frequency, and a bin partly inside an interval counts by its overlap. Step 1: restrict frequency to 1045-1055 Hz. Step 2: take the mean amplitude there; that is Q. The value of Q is 235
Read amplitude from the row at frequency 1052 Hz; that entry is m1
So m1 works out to 224.2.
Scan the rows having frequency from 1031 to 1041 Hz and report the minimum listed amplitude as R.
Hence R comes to 132.8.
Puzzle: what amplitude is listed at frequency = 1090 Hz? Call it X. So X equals 154.2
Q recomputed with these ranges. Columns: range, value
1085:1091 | 158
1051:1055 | 233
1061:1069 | 235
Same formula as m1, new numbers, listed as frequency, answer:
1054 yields 241.2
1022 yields 289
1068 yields 239.9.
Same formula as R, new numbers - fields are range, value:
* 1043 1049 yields 231.8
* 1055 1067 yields 225.3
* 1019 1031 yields 239.9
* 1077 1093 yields 144.3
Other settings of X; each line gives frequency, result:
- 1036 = 180.2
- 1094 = 160.1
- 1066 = 225.3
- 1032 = 241.2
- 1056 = 228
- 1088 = 151.3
